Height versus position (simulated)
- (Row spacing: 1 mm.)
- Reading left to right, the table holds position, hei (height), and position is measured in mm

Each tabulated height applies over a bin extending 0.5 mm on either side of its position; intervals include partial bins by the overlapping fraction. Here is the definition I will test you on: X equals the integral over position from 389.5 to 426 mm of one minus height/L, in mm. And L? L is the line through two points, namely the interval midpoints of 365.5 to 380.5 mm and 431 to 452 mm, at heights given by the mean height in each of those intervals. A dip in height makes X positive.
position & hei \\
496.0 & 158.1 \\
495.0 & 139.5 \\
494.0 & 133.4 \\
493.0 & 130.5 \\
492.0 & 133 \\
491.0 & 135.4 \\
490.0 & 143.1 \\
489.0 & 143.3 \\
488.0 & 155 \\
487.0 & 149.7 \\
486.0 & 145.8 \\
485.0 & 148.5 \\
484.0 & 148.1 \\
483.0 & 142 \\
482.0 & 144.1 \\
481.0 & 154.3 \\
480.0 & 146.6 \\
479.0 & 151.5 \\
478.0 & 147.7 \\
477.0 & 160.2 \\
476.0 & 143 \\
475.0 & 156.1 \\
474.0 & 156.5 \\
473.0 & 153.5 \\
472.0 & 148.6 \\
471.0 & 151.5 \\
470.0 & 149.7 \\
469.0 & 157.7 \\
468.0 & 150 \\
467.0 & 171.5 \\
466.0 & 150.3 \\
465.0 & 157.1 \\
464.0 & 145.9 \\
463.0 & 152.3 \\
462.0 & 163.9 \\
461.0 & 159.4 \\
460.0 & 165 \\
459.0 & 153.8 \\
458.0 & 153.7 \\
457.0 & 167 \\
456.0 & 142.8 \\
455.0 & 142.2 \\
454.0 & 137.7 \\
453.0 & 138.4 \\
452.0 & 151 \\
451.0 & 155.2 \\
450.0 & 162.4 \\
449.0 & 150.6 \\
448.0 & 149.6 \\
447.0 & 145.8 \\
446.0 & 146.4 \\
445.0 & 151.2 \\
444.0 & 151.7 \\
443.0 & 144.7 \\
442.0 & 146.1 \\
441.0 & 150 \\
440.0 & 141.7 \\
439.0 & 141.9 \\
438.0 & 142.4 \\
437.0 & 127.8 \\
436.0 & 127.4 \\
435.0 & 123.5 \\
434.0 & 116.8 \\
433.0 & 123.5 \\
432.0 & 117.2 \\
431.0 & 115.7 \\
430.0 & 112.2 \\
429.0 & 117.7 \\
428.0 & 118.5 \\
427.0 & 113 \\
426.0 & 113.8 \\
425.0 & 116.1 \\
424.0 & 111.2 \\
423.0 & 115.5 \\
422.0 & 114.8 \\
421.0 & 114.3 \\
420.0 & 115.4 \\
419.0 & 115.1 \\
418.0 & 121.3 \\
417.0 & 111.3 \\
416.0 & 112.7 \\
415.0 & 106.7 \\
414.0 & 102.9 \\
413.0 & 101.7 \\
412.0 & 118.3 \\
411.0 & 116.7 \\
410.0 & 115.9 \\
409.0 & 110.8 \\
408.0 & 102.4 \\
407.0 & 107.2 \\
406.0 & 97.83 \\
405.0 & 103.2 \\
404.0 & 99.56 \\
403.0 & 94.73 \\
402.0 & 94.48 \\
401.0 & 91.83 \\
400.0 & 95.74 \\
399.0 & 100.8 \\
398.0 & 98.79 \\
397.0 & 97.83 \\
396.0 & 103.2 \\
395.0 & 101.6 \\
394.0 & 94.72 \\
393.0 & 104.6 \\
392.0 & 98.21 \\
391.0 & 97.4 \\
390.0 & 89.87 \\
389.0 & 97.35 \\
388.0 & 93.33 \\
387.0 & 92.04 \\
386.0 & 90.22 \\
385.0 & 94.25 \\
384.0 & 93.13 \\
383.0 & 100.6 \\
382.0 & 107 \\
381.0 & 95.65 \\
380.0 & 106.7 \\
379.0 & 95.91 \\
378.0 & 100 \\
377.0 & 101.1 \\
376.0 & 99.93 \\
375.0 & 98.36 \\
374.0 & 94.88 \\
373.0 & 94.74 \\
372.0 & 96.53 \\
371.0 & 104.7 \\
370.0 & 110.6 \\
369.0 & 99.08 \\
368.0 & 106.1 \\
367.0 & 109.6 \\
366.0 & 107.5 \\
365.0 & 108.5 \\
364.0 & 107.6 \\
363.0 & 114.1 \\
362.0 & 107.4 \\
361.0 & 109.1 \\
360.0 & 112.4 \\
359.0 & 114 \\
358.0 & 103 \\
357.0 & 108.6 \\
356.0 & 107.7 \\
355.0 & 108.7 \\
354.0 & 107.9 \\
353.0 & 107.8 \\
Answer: 4.8 mm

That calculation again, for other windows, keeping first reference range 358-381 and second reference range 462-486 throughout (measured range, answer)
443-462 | -1.3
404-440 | 3.5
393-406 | 2.2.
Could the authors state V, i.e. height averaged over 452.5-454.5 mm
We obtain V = 138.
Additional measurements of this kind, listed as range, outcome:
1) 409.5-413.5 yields 113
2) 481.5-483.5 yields 143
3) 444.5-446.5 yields 149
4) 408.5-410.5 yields 113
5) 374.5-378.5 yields 99.8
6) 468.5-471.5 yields 153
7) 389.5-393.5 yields 97.5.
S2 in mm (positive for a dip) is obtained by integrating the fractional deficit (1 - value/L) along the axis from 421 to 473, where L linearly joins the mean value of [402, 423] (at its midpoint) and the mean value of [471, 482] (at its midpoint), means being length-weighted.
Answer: -3.3 mm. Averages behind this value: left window 109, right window 151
